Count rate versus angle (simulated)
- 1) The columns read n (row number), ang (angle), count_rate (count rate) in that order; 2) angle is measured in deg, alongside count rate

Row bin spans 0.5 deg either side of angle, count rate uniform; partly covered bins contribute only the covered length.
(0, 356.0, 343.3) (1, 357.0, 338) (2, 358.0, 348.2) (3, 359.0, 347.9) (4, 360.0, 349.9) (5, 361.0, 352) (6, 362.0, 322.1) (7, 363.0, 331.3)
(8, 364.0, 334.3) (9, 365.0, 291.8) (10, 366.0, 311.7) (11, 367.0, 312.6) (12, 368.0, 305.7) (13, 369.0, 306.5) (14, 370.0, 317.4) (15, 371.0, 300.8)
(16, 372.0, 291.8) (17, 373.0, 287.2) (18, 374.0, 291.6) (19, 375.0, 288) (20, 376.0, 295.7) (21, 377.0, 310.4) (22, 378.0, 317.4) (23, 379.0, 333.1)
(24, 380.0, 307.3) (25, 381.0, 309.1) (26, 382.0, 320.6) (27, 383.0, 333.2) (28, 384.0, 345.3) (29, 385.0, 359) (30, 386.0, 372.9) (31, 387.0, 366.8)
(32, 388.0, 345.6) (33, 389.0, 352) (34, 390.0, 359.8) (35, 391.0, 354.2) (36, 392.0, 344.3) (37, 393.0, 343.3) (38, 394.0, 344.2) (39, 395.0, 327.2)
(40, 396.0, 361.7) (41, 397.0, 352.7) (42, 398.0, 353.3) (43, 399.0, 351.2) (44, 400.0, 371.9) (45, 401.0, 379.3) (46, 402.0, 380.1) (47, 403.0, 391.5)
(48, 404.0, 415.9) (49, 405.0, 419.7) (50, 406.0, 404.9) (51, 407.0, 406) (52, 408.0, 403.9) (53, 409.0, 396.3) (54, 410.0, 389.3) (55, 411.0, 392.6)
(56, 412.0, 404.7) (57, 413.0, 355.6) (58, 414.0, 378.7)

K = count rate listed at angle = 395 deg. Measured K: 327.2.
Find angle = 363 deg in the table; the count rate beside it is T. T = 331.3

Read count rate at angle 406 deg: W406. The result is 404.9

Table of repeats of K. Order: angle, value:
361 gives 352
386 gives 372.9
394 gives 344.2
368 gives 305.7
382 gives 320.6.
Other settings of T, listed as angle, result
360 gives 349.9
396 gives 361.7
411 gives 392.6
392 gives 344.3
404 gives 415.9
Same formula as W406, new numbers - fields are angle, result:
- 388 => 345.6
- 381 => 309.1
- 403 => 391.5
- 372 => 291.8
